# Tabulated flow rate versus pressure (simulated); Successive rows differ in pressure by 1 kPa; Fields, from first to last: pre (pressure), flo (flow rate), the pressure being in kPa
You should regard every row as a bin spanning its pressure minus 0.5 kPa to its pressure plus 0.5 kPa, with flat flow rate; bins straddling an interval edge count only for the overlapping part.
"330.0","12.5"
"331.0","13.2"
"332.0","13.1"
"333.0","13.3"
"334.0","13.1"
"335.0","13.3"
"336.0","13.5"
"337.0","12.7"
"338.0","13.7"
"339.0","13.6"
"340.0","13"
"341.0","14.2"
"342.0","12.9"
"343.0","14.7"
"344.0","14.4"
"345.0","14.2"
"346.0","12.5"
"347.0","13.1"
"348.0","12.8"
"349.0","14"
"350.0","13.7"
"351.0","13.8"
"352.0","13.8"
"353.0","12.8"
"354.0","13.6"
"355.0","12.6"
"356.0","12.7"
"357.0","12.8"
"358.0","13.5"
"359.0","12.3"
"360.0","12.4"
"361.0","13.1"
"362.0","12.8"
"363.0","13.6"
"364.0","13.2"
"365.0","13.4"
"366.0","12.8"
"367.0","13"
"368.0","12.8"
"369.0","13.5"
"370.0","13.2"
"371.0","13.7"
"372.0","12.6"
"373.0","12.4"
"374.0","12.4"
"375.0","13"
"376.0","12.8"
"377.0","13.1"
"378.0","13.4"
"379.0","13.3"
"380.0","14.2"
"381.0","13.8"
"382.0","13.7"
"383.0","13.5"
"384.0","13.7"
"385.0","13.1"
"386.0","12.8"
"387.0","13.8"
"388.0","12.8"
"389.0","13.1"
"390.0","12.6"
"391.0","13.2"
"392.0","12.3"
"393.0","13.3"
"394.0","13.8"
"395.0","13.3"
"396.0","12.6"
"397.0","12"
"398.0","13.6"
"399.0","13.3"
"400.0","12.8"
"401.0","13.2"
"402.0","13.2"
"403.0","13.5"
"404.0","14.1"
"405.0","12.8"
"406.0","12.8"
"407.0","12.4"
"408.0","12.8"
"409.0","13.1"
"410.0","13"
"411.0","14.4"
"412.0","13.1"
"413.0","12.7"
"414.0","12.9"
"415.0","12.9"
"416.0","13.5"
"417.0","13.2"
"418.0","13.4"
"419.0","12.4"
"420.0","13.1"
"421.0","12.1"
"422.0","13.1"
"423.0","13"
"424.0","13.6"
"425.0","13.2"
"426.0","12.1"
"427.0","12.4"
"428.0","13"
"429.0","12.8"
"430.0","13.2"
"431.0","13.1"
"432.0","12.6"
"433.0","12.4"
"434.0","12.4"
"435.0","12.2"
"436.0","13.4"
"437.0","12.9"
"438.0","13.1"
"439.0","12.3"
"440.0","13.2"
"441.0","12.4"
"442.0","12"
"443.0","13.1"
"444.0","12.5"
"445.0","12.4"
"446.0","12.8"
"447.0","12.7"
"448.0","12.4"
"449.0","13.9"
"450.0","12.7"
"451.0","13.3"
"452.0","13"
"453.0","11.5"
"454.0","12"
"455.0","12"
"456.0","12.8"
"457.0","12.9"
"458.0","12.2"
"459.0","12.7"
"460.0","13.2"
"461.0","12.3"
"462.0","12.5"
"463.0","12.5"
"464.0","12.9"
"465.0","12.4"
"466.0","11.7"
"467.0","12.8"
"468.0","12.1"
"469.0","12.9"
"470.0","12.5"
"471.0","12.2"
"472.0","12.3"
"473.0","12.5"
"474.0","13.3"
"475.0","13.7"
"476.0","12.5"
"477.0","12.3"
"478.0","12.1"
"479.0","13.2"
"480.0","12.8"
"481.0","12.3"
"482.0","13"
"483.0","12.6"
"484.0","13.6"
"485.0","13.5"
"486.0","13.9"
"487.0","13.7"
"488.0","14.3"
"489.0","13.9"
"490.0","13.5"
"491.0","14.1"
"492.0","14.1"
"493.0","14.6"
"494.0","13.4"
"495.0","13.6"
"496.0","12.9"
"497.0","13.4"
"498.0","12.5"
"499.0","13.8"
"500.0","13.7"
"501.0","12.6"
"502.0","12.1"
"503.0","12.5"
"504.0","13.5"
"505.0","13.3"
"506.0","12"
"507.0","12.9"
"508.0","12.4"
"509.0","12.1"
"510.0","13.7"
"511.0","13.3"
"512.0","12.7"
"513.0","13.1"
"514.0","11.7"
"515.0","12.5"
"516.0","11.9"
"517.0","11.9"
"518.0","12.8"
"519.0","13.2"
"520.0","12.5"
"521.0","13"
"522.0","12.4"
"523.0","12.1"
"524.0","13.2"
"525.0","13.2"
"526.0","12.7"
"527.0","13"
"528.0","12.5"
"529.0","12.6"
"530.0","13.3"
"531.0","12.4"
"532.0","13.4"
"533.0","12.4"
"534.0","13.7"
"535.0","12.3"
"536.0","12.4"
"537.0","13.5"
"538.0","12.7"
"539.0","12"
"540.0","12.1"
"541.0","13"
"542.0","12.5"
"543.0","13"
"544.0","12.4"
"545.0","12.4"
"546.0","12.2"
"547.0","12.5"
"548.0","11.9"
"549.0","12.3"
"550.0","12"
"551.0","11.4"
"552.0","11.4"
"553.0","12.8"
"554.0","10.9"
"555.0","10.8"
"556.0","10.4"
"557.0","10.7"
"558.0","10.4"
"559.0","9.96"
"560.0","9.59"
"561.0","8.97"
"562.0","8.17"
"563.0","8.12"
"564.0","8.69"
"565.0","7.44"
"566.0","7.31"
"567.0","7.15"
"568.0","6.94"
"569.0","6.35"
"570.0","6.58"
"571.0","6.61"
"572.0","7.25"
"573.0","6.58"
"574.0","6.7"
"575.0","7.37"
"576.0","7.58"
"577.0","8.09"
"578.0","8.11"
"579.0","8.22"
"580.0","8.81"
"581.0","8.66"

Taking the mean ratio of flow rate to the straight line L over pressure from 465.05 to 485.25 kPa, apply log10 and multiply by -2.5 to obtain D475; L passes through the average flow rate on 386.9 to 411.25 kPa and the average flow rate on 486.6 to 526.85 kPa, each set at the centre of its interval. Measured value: 0.03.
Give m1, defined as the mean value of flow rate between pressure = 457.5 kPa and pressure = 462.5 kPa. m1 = 12.6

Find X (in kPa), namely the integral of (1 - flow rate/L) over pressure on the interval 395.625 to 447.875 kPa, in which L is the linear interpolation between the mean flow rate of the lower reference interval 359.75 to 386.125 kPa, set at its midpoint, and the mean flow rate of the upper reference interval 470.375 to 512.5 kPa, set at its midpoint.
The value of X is 1.0 kPa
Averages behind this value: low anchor 13.2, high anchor 13.1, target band 12.9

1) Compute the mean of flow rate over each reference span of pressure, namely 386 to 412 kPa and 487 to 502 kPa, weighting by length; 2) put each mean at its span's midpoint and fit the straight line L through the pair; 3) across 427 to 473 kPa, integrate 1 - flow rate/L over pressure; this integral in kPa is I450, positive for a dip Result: 2.49 kPa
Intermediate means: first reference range 13.1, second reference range 13.6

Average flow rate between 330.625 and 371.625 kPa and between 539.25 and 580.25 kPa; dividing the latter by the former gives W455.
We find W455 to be 0.7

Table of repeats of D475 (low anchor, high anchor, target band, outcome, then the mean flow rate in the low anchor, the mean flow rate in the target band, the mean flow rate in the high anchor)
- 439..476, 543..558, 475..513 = -0.076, 12.6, 13.2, 11.7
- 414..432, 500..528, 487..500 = -0.076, 12.9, 13.7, 12.7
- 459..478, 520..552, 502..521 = -0.007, 12.6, 12.7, 12.6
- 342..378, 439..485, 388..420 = -0.010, 13.2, 13.1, 12.6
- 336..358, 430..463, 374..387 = -0.015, 13.4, 13.3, 12.7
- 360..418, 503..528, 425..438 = 0.021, 13.1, 12.7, 12.7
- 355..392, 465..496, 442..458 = 0.039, 13.1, 12.6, 13.1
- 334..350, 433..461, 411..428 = -0.007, 13.5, 13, 12.7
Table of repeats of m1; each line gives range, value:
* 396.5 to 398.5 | 12.8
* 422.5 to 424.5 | 13.3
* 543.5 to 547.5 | 12.4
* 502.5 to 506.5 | 12.8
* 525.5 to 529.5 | 12.7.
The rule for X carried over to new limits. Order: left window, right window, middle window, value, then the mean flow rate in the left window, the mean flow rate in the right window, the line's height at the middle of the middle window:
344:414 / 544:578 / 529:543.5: -4.3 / 13.2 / 9.35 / 9.86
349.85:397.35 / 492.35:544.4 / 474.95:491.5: -0.4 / 13.1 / 12.8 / 12.9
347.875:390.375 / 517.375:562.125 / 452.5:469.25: 0.2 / 13.2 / 12.1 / 12.6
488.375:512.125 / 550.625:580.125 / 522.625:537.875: -2.4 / 13.2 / 8.63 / 11.1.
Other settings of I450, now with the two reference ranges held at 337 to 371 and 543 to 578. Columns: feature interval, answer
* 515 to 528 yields -3.17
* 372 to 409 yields -1.51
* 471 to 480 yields -1.38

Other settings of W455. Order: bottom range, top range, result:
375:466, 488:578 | 0.89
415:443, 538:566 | 0.86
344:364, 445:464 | 0.96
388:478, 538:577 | 0.77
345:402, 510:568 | 0.89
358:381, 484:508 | 1.02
